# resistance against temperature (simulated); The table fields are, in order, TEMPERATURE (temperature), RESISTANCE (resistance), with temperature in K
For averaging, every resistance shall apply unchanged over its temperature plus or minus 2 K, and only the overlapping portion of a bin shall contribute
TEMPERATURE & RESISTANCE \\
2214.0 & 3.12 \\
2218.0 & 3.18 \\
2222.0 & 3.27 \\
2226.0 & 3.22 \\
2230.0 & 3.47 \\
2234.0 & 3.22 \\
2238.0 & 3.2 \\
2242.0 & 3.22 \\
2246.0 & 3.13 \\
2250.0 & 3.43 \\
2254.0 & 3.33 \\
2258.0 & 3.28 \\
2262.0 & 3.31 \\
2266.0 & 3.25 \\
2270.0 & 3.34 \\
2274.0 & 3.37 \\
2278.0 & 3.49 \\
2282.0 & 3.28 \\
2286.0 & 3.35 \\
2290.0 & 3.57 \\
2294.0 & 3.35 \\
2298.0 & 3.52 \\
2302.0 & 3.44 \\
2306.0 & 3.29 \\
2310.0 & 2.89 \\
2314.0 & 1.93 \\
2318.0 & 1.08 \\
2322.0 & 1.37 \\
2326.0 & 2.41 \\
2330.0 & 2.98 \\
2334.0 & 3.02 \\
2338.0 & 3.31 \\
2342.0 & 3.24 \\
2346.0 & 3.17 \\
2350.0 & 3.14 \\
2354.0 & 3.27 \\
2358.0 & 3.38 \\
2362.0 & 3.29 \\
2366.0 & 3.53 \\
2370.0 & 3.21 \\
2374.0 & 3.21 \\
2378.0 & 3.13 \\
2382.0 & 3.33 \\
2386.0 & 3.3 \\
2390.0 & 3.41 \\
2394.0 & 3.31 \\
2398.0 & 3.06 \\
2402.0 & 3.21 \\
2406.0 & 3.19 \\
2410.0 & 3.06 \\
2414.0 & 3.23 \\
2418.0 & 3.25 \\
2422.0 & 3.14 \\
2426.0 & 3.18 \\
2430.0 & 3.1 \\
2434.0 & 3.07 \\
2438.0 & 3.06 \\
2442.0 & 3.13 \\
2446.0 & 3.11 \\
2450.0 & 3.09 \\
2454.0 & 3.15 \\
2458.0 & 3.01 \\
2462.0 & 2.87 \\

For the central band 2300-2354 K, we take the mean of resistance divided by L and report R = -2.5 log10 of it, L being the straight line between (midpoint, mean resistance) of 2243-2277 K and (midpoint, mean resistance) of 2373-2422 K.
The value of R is 0.193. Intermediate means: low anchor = 3.31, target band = 2.73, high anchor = 3.22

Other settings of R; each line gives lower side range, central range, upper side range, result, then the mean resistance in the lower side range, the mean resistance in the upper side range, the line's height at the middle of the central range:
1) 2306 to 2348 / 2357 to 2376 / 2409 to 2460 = -0.19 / 2.58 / 3.12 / 2.78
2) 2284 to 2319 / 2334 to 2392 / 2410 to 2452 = -0.07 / 2.99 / 3.13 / 3.06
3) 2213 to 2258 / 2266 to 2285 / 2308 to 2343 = -0.16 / 3.26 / 2.45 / 2.9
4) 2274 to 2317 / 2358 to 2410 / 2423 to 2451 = -0.04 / 3.17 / 3.11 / 3.13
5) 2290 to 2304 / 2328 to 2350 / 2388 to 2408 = 0.07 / 3.46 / 3.24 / 3.36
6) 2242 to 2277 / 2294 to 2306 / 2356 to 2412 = -0.04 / 3.31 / 3.26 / 3.29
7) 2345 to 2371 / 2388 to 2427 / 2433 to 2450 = -0.01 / 3.29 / 3.09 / 3.17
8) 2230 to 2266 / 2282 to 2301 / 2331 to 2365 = -0.06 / 3.28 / 3.23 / 3.26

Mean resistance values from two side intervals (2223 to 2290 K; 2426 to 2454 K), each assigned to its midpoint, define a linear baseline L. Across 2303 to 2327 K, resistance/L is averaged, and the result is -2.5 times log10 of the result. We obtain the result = 0.42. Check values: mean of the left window 3.31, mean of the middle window 2.2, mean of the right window 3.1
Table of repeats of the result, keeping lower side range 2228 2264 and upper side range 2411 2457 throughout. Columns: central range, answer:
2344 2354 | 0.01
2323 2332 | 0.25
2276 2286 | -0.04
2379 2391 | -0.05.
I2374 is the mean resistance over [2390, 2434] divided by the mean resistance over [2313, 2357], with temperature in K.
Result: 1.2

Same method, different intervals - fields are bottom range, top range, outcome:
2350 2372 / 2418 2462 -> 0.93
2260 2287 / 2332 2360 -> 0.96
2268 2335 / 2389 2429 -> 1.09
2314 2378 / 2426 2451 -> 1.08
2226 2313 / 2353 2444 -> 0.97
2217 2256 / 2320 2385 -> 0.94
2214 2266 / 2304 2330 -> 0.68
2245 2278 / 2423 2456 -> 0.94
